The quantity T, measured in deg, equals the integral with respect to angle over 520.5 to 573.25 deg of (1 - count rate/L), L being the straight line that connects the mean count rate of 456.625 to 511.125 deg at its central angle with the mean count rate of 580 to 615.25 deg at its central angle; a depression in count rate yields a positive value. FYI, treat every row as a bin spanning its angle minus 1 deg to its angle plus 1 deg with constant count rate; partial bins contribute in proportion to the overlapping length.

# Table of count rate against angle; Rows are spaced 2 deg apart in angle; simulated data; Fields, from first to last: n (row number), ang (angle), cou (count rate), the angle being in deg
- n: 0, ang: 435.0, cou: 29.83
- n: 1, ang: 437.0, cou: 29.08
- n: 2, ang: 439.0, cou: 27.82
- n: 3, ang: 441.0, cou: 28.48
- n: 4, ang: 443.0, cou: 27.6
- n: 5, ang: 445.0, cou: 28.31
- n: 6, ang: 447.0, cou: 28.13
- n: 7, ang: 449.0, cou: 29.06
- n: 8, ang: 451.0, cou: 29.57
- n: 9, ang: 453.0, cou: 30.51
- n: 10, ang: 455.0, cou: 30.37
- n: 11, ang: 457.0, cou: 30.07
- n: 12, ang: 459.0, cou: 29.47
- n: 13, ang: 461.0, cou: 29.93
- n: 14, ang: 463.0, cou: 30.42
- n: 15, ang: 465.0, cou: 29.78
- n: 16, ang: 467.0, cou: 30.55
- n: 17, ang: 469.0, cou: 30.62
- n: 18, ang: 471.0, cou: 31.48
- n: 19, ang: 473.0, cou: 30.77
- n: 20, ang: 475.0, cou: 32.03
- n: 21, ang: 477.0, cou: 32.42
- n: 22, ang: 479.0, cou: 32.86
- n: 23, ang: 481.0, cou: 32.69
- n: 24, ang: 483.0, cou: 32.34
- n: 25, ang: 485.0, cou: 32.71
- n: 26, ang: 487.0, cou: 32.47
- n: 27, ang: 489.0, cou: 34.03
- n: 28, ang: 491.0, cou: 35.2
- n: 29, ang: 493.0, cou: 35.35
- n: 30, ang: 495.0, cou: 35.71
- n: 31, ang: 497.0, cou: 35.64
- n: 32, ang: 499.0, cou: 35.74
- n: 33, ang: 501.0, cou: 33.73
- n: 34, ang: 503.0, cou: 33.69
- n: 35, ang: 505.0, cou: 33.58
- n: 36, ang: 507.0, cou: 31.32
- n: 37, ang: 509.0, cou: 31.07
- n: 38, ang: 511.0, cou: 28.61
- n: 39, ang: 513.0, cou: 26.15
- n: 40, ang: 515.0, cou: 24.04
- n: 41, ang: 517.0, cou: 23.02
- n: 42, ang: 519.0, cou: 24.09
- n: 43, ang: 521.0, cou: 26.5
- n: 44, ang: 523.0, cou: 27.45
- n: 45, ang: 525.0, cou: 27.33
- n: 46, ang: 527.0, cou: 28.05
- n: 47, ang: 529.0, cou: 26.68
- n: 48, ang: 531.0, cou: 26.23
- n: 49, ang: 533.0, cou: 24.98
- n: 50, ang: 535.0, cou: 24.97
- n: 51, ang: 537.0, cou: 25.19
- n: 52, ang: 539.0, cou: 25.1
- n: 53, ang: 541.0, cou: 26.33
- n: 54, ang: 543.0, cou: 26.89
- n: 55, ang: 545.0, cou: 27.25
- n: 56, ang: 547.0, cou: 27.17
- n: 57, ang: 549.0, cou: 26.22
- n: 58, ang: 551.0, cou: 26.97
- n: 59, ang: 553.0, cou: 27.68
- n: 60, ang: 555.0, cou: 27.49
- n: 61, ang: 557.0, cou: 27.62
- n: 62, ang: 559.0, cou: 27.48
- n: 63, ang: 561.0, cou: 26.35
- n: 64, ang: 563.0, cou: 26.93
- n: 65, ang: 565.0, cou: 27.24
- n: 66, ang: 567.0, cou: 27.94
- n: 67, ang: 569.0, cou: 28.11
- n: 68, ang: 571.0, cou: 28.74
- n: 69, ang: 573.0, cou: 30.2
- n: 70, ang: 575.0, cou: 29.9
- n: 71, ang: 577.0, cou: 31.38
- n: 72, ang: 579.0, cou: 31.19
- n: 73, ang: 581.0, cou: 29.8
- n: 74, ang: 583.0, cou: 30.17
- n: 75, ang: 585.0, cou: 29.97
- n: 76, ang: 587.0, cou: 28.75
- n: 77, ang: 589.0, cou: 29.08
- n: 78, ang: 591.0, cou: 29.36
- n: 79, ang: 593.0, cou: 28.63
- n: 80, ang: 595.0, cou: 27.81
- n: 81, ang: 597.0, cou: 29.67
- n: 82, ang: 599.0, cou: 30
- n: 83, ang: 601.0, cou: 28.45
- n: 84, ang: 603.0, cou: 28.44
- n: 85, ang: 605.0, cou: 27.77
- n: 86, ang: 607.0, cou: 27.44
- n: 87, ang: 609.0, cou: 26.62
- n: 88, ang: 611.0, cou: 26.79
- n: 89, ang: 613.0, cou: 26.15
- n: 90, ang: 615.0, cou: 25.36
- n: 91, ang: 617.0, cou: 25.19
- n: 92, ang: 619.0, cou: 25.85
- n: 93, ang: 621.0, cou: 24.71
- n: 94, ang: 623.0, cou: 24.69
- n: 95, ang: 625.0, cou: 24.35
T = 5.6 deg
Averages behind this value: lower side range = 32.4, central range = 27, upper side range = 28.4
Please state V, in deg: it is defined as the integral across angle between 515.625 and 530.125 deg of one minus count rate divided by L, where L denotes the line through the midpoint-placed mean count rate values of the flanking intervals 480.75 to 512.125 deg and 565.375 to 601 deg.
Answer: 2.7 deg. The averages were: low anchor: 33.4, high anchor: 29.4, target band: 26.1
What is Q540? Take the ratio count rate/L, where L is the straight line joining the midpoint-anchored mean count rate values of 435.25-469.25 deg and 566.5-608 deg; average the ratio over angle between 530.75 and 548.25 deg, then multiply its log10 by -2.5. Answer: 0.13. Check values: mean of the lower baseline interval 29.4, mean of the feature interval 26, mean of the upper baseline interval 29.2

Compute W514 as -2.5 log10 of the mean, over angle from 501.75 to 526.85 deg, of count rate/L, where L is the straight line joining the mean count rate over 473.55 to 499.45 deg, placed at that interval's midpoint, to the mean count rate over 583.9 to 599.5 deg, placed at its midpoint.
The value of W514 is 0.16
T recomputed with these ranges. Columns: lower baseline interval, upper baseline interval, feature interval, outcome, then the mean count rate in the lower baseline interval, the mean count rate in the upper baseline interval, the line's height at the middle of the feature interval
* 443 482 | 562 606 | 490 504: -2.32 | 30.4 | 29.1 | 30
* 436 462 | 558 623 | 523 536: 0.95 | 29.1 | 28.1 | 28.5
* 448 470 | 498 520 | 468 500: -3.73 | 30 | 29.5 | 29.8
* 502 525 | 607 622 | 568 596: -3.03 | 28.1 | 25.9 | 26.6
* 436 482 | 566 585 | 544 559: 1.30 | 30.1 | 29.7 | 29.8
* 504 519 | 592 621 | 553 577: -0.44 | 28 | 27.3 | 27.6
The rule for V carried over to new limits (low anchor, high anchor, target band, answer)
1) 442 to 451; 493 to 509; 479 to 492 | -0.30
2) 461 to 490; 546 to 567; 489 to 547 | 0.84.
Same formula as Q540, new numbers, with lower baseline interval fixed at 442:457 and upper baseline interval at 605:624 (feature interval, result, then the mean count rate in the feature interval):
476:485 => -0.144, 32.6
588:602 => -0.104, 29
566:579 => -0.106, 29.5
